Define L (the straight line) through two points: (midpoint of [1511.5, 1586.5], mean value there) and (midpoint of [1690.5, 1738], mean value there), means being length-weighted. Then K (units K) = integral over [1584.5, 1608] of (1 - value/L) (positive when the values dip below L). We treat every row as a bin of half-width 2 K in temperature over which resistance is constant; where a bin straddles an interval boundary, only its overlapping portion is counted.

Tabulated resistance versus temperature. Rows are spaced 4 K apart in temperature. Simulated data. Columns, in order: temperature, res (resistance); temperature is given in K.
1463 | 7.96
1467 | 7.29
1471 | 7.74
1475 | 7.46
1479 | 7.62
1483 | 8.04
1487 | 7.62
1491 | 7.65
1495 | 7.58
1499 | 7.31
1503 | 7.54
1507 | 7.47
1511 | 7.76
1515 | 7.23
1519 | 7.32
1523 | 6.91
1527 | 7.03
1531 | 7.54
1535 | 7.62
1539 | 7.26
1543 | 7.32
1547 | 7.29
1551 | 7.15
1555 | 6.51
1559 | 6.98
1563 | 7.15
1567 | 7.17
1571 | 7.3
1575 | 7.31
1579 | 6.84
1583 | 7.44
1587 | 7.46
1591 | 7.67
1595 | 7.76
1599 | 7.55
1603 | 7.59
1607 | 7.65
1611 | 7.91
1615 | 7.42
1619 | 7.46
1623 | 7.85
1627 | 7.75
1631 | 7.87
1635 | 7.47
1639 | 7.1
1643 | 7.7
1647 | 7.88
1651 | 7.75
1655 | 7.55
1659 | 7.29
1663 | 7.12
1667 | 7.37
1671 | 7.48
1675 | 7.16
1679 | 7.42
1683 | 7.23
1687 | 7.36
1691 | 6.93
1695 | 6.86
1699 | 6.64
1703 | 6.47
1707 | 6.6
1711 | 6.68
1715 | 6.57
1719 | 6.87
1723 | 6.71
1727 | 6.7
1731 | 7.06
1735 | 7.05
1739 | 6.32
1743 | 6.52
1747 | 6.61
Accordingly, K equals -1.78 K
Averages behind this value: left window 7.2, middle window 7.61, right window 6.75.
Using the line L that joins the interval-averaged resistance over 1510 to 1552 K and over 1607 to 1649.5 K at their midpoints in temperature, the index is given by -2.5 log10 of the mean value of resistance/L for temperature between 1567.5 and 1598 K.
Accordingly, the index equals 0.01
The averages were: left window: 7.3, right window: 7.64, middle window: 7.39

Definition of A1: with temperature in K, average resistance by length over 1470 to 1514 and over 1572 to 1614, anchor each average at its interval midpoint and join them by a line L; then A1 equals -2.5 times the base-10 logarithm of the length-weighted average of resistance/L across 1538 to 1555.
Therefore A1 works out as 0.06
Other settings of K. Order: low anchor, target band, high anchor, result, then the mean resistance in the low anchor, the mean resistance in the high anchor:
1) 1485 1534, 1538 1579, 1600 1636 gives 2.2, 7.42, 7.67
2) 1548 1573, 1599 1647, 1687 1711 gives -4.9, 7.05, 6.75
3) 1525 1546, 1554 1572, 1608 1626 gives 1.0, 7.35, 7.66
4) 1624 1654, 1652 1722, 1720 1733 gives 1.6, 7.65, 6.83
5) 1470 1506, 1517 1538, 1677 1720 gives 0.5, 7.61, 6.88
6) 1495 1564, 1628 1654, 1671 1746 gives -2.3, 7.27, 6.86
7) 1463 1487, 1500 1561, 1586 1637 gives 3.1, 7.66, 7.65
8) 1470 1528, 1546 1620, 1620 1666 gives 1.9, 7.49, 7.57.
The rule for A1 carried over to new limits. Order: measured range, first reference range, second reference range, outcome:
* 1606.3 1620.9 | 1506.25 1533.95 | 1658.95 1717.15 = -0.068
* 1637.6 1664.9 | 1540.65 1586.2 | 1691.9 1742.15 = -0.090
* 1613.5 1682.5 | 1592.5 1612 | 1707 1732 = -0.028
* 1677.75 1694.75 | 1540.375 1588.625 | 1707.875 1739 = -0.051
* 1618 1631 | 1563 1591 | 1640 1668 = -0.044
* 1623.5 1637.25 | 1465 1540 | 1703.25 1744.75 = -0.099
